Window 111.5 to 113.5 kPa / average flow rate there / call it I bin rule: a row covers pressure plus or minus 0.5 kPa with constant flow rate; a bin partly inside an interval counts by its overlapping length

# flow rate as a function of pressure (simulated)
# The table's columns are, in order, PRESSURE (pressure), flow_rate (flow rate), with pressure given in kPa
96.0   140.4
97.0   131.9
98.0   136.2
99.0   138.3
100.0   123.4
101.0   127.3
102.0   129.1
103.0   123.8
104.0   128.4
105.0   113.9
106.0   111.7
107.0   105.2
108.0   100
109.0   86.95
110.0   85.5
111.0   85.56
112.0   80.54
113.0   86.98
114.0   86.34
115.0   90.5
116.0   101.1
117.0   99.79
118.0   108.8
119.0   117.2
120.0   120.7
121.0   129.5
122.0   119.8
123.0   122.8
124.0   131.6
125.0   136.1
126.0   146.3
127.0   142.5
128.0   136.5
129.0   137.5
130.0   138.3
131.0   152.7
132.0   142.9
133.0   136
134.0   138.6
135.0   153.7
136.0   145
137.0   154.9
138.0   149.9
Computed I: 83.8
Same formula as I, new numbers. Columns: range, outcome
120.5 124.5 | 126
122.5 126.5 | 134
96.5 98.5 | 134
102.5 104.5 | 126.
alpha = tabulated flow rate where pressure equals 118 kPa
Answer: 108.8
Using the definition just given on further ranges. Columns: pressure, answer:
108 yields 100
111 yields 85.56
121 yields 129.5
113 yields 86.98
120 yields 120.7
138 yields 149.9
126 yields 146.3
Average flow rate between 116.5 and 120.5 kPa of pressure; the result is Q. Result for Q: 112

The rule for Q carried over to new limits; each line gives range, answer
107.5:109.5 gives 93.5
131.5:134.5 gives 139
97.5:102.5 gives 131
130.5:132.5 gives 148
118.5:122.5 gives 122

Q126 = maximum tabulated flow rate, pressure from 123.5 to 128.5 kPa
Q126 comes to 146.3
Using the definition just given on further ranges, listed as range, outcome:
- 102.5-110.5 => 128.4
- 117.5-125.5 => 136.1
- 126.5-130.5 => 142.5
